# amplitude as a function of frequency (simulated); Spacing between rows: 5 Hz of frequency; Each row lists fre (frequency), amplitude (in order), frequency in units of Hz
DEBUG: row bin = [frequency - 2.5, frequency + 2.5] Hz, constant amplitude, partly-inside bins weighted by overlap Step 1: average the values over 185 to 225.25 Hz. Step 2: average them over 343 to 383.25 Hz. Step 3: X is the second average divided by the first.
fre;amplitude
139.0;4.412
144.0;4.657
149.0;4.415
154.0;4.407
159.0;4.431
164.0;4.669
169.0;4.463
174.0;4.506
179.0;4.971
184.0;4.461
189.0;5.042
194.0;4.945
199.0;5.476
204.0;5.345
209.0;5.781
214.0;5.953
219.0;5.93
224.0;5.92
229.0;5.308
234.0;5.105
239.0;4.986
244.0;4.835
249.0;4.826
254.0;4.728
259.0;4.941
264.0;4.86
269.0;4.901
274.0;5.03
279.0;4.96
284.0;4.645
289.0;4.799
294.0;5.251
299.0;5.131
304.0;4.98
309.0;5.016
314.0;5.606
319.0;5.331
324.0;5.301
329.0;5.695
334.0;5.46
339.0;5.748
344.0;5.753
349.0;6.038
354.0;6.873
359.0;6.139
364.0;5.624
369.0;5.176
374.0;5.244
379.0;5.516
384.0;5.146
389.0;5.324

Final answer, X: 1.05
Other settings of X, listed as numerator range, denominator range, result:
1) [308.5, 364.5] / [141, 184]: 1.26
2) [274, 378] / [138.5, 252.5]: 1.09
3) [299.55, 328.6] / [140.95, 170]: 1.17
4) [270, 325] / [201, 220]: 0.89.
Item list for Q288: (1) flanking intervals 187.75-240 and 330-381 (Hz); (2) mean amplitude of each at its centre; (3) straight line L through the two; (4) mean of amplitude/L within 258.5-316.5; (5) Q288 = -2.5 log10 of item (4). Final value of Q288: 0.12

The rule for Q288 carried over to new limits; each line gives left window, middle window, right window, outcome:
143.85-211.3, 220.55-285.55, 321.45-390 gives 0.03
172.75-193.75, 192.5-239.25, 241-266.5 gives -0.15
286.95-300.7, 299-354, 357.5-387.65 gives -0.06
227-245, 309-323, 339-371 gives 0.06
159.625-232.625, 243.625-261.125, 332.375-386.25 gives 0.11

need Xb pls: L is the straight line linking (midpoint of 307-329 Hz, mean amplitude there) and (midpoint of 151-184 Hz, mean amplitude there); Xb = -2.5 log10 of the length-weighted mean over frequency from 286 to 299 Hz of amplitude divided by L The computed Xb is 0.04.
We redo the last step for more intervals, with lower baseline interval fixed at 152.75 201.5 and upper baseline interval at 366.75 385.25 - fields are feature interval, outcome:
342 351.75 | -0.14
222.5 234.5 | -0.12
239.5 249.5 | 0.01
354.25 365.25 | -0.17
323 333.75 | -0.07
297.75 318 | -0.02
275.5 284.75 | 0.04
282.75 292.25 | 0.06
